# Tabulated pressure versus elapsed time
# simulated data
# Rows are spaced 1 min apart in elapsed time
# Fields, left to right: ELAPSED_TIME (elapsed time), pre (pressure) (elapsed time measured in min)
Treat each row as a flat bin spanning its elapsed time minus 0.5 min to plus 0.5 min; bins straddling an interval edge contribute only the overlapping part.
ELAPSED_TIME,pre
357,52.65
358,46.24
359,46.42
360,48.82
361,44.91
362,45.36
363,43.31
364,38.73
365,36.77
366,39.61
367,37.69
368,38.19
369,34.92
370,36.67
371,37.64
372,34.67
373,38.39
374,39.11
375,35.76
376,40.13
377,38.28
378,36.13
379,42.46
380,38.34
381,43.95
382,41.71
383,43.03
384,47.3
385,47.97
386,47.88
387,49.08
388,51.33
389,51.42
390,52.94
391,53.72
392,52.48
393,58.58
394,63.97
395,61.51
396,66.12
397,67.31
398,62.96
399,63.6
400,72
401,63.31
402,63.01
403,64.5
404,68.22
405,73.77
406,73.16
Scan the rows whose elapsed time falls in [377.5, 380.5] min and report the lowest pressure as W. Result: 36.13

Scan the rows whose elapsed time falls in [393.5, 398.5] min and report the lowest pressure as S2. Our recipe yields 61.51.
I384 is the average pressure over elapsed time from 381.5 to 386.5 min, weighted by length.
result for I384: 45.6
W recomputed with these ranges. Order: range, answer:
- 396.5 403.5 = 62.96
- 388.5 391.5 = 51.42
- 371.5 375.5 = 34.67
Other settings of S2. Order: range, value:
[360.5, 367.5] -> 36.77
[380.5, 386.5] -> 41.71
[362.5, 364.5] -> 38.73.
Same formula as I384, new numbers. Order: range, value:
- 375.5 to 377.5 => 39.2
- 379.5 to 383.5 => 41.8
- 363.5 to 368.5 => 38.2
